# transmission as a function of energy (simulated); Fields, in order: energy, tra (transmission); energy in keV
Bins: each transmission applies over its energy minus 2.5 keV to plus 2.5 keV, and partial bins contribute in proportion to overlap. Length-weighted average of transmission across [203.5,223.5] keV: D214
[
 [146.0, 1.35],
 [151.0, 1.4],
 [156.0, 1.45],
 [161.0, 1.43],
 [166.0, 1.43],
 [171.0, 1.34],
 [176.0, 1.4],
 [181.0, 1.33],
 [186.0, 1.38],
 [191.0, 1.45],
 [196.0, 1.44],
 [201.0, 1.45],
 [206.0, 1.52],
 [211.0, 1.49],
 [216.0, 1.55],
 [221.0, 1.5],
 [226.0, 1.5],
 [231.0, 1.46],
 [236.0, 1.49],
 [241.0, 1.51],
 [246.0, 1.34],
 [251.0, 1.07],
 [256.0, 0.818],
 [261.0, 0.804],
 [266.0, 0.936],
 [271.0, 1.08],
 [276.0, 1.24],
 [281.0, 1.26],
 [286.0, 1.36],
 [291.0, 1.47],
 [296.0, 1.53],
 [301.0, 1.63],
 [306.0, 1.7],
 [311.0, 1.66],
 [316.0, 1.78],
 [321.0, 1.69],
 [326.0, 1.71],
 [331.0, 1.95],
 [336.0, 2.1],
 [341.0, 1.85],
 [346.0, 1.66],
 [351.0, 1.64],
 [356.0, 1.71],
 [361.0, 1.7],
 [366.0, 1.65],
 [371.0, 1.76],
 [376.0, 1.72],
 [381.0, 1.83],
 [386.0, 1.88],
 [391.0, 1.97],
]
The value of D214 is 1.52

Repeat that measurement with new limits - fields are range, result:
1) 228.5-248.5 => 1.45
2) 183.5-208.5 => 1.45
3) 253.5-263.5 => 0.811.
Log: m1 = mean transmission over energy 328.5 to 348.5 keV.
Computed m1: 1.89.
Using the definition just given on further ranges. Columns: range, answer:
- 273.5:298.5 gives 1.37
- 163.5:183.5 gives 1.38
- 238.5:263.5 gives 1.11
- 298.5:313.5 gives 1.66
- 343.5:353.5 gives 1.65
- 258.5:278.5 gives 1.02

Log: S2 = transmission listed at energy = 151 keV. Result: 1.4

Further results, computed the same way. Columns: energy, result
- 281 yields 1.26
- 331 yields 1.95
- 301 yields 1.63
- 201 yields 1.45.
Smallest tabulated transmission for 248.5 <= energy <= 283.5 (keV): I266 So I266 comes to 0.804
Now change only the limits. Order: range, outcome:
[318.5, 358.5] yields 1.64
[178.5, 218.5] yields 1.33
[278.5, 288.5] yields 1.26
